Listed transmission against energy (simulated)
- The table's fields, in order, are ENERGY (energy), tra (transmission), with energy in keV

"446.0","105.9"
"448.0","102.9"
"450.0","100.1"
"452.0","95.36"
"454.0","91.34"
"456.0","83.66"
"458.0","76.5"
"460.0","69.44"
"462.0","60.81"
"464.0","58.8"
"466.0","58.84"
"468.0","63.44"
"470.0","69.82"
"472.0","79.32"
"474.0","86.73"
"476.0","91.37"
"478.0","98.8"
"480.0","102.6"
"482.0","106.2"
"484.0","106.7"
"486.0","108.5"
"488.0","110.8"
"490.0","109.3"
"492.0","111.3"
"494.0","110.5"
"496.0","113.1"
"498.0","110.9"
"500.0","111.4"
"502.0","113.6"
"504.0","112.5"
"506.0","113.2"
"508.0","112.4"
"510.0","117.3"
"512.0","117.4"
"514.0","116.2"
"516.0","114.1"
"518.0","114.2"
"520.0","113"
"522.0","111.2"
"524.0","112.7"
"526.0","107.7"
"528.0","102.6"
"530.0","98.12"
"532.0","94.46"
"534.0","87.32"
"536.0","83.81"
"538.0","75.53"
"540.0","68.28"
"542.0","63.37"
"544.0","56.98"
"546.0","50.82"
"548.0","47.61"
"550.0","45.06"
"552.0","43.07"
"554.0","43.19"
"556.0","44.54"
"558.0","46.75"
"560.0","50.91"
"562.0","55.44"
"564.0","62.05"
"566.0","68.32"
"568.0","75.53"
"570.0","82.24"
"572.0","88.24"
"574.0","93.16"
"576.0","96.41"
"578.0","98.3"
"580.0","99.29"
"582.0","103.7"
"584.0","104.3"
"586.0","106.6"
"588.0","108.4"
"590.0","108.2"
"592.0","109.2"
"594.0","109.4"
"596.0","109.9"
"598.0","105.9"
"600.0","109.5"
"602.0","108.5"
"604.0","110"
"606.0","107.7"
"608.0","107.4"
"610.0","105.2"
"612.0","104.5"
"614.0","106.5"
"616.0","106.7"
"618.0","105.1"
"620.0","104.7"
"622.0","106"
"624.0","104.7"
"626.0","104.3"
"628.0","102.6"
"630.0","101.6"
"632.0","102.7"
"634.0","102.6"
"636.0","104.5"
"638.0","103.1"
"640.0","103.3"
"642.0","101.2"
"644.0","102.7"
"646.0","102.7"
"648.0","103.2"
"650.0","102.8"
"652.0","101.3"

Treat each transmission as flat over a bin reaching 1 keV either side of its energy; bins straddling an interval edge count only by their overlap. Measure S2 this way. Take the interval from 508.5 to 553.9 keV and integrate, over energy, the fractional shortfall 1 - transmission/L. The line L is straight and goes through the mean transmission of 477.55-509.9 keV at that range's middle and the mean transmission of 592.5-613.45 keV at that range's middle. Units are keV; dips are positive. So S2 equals 9.0 keV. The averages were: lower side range 110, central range 87.6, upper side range 108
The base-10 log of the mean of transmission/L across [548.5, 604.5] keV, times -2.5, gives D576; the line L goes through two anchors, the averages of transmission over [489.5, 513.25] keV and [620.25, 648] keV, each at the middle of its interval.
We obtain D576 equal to 0.255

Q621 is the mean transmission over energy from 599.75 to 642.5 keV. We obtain 105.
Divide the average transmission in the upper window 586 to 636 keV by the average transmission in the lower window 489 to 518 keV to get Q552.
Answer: 0.94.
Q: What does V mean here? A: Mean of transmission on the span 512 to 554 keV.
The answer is 85.1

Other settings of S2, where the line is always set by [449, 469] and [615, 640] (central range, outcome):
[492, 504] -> -4.3 keV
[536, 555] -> 7.1 keV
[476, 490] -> -4.4 keV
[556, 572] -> 5.1 keV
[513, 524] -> -3.6 keV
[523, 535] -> -1.8 keV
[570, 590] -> -0.7 keV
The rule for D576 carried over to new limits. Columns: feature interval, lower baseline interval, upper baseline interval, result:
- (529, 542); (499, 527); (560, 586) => 0.234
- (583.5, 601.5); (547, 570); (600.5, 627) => -0.247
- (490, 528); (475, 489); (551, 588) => -0.183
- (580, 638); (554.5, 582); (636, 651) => -0.185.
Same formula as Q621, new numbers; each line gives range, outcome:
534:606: 81.4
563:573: 75.3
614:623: 106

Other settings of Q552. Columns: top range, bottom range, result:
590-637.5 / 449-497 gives 1.18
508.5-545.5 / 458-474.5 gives 1.42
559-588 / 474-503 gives 0.80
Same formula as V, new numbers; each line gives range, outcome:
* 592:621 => 107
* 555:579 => 71.8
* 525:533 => 101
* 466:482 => 84.3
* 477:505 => 109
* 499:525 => 114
